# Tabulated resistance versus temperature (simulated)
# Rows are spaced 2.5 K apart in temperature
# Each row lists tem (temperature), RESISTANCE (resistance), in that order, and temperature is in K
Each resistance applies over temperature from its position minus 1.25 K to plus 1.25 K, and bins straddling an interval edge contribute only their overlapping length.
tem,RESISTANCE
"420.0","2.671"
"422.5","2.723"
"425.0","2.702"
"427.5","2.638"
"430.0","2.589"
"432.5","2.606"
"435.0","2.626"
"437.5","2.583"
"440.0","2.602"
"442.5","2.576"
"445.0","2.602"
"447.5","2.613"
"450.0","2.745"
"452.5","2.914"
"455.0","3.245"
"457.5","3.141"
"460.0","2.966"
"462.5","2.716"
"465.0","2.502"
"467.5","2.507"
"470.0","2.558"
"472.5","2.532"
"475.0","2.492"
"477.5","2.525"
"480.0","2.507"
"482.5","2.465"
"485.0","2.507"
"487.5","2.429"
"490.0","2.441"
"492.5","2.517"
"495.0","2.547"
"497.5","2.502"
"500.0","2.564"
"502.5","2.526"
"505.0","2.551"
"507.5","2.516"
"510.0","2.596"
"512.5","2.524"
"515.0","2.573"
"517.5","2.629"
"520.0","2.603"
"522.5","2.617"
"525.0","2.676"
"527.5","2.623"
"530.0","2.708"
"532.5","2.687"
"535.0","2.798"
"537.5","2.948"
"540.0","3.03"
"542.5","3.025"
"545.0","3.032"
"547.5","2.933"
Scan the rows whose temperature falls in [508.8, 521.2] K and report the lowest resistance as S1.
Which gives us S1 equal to 2.524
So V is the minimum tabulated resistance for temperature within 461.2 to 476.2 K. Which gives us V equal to 2.492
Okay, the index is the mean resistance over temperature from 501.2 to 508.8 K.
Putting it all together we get 2.53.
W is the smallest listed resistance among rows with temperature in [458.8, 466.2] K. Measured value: 2.502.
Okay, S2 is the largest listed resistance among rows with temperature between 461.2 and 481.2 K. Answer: 2.716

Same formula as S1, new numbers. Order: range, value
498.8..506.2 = 2.526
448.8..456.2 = 2.745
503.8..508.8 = 2.516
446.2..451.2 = 2.613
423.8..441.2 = 2.583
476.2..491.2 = 2.429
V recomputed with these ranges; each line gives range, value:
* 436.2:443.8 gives 2.576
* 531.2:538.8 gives 2.687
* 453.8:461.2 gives 2.966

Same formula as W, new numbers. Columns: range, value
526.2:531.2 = 2.623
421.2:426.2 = 2.702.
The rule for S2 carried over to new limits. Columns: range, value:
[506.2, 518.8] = 2.629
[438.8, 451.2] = 2.745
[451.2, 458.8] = 3.245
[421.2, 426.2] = 2.723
